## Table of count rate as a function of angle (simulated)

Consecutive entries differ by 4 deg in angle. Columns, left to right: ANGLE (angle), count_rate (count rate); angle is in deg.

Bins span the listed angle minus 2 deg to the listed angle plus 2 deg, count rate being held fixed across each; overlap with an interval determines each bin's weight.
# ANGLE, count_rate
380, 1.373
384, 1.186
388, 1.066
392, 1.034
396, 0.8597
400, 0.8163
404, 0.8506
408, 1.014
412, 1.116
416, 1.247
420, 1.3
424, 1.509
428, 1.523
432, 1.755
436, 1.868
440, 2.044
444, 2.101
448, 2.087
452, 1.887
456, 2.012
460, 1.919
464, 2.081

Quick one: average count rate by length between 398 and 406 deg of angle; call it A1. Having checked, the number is 0.833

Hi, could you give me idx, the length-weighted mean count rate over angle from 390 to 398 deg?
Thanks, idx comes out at 0.947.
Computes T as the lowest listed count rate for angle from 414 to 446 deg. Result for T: 1.247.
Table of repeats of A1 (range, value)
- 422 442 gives 1.74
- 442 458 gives 2.02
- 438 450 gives 2.08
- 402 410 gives 0.932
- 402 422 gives 1.11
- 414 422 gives 1.27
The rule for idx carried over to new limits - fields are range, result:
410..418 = 1.18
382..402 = 0.992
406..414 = 1.06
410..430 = 1.34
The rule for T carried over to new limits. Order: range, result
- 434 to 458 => 1.868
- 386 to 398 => 0.8597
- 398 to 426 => 0.8163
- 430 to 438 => 1.755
